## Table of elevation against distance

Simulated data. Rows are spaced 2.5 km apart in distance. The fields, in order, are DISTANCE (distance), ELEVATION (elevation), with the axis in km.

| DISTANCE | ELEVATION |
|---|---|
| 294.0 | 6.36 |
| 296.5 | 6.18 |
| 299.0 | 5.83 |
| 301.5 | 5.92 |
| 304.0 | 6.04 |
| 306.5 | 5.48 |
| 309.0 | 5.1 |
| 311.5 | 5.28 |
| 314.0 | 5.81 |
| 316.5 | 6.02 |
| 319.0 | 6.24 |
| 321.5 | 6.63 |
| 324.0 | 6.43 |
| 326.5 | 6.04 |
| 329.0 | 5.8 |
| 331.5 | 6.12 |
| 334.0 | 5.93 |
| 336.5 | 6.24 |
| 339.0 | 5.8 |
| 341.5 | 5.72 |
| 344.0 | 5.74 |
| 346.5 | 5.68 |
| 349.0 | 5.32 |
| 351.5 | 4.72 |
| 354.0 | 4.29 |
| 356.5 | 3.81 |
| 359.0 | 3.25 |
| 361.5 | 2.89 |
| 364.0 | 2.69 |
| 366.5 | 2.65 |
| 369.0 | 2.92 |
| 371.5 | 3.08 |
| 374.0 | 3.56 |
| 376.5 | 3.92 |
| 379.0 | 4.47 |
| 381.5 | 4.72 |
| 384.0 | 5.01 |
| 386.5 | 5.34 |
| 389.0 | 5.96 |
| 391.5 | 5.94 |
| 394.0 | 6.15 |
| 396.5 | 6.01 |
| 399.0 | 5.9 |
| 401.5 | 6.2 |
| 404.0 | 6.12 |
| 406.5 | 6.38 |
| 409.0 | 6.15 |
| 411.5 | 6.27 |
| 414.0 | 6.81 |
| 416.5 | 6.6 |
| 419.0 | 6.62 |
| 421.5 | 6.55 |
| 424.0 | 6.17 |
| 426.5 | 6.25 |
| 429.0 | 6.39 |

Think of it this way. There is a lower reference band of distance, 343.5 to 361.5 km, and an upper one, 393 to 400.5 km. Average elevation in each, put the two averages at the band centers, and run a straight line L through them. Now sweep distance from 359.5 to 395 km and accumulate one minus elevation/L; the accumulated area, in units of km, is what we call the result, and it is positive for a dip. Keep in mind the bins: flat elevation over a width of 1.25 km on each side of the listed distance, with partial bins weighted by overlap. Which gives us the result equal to 8.1 km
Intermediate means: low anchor 4.52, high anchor 6.02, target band 4.2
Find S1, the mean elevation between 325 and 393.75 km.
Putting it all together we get 4.75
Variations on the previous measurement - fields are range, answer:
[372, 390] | 4.63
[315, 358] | 5.66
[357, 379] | 3.22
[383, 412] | 5.95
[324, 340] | 6.03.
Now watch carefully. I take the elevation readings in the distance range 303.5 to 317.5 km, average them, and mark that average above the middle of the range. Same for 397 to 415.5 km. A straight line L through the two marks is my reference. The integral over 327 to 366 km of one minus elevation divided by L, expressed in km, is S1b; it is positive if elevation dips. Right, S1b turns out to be 6.1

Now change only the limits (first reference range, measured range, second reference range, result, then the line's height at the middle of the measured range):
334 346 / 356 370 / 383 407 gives 6.9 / 5.88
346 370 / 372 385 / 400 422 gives 1.5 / 4.79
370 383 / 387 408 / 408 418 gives -2.7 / 5.4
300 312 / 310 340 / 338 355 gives -3.1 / 5.47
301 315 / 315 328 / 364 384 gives -2.7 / 5.19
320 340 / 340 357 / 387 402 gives 2.7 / 6.09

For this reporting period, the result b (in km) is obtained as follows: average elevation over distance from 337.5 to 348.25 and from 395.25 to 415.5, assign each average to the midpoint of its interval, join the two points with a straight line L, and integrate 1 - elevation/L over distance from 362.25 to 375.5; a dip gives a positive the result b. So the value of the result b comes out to 6.6 km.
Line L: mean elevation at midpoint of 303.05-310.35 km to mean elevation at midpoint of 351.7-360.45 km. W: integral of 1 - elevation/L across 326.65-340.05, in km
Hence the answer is -3.9 km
